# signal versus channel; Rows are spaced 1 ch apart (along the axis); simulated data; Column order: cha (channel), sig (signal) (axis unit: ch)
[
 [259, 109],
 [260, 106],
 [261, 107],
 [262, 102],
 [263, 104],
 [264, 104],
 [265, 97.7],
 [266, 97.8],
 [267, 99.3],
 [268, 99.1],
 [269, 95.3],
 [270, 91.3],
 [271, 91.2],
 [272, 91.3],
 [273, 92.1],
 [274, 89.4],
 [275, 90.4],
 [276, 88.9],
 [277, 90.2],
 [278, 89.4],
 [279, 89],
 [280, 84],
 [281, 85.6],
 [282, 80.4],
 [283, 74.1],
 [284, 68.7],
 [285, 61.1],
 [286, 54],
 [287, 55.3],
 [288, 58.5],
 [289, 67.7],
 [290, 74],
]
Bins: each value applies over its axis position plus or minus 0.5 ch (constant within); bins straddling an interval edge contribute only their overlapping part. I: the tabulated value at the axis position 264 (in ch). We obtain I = 104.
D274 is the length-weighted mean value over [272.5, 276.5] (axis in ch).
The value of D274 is 90.2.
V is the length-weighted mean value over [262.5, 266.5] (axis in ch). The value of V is 101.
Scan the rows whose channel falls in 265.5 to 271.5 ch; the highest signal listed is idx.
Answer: 99.3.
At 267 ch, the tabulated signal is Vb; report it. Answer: 99.3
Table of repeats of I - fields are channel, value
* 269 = 95.3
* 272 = 91.3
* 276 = 88.9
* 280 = 84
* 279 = 89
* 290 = 74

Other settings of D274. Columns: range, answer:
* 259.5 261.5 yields 106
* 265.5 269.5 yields 97.9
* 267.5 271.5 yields 94.2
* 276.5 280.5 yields 88.2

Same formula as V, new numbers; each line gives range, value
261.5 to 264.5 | 103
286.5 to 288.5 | 56.9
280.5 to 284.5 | 77.2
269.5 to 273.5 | 91.5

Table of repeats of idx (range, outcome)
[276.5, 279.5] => 90.2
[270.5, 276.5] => 92.1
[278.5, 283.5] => 89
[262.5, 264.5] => 104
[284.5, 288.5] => 61.1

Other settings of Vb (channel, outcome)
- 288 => 58.5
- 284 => 68.7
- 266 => 97.8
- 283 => 74.1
